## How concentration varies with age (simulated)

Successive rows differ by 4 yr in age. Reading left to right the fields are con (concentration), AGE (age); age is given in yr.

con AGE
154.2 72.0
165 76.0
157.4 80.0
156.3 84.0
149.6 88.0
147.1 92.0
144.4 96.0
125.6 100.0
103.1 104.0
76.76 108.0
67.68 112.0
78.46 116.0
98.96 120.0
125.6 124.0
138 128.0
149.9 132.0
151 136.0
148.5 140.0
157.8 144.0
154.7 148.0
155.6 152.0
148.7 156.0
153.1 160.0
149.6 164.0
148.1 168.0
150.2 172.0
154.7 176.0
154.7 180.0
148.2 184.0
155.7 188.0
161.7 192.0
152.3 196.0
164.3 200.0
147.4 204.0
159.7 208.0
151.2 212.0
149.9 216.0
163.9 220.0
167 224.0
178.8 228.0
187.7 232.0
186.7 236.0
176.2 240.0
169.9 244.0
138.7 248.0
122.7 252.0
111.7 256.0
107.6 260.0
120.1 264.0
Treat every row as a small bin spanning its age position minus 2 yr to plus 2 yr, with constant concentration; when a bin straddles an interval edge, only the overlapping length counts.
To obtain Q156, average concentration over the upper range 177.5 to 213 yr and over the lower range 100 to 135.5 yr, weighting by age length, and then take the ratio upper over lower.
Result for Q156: 1.4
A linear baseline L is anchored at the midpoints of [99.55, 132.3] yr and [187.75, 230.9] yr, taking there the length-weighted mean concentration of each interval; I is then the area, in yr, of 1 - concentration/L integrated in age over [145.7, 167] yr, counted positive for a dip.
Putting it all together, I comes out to -4.0 yr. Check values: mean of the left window 104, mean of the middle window 152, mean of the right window 160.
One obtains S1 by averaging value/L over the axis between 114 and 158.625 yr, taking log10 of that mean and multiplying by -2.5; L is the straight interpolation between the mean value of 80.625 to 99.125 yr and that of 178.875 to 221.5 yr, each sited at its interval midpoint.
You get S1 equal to 0.11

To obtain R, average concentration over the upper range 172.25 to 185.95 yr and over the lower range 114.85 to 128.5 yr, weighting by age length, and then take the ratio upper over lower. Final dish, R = 1.4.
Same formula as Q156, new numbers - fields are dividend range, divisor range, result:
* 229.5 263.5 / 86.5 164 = 1.14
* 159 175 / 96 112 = 1.46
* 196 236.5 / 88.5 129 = 1.48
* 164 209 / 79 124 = 1.30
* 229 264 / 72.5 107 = 1.05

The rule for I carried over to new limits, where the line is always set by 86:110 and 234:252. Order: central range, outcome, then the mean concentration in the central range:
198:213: -0.3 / 156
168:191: -1.1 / 153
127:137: -1.0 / 147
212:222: 0.0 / 156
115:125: 2.3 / 101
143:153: -1.3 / 156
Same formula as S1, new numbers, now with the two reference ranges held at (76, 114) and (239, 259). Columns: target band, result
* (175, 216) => -0.14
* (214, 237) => -0.23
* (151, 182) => -0.14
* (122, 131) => -0.03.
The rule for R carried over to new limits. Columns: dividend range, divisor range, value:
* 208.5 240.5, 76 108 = 1.23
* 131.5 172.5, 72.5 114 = 1.16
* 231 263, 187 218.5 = 0.95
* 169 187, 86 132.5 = 1.31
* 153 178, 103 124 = 1.72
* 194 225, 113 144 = 1.23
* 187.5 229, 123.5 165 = 1.07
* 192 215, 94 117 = 1.55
